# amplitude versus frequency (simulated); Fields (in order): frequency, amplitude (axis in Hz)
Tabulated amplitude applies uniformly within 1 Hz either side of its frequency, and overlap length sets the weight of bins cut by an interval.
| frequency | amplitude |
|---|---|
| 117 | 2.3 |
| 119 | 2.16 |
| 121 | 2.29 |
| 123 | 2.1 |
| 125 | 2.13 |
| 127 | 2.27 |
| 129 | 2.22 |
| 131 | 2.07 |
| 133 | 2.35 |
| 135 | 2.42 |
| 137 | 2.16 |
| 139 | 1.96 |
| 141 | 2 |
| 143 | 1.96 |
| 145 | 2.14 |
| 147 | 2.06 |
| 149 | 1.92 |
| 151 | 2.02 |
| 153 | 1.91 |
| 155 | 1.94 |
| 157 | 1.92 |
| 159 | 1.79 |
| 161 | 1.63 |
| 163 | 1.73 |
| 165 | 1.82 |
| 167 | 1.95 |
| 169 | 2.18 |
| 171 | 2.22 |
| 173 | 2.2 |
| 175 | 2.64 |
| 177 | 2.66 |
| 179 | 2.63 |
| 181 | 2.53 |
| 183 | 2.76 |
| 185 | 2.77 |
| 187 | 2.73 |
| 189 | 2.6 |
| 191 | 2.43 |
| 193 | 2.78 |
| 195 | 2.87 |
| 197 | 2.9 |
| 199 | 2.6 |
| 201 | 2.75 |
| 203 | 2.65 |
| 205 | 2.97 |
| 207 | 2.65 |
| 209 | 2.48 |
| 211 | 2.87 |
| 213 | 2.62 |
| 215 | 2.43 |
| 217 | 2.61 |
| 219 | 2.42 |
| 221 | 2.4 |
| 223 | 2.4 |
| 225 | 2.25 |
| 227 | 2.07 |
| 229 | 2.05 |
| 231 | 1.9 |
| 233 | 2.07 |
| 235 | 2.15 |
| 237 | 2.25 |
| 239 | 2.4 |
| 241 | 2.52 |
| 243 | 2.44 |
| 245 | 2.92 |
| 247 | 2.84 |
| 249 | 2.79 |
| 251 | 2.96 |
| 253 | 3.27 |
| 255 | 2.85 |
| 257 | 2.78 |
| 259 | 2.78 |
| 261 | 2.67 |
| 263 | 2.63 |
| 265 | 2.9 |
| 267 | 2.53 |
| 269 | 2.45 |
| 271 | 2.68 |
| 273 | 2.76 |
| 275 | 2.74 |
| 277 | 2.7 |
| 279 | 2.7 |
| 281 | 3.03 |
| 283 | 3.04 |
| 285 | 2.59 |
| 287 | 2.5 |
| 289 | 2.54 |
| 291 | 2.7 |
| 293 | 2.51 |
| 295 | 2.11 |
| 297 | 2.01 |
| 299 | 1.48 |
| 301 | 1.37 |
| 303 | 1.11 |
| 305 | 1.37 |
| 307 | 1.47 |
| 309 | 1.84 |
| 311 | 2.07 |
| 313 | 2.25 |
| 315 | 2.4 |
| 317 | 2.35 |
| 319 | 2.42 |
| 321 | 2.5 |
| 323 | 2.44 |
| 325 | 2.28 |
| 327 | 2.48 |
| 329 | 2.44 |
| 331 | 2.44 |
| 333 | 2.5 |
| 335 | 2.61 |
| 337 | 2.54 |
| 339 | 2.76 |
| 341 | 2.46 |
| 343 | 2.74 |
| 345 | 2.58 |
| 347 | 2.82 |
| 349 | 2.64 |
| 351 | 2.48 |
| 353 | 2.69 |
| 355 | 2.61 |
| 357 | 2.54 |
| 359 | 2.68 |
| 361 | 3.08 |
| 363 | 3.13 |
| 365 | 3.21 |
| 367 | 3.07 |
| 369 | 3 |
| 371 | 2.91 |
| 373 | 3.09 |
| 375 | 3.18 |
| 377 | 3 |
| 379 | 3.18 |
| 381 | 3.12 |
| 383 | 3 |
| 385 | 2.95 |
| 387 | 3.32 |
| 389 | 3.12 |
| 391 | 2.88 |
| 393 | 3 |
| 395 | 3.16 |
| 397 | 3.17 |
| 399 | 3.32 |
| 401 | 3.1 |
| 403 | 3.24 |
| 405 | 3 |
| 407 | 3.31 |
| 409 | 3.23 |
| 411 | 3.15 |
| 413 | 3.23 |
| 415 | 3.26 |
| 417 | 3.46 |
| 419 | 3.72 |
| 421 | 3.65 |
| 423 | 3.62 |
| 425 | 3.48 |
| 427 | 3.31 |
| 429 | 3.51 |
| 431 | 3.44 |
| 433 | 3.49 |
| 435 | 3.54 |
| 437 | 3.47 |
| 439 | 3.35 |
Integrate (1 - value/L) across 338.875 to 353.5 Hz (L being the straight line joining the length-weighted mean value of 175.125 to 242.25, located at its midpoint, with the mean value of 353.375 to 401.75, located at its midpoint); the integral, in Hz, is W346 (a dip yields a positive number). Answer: 1.5 Hz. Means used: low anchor 2.52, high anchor 3.03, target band 2.64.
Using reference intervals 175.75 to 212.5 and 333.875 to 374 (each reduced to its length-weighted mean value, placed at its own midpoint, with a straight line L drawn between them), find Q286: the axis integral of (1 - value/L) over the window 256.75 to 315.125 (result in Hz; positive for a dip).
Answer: 8.4 Hz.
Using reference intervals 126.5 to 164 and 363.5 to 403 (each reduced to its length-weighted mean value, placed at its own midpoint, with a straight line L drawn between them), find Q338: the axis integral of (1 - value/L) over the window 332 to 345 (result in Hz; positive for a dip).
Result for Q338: 1.3 Hz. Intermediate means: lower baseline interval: 2.02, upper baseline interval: 3.1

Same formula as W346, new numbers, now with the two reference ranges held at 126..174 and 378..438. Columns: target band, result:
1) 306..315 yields 2.7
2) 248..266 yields -2.1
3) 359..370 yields 0.0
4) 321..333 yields 1.9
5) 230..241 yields 1.2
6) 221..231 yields 0.9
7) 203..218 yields -2.2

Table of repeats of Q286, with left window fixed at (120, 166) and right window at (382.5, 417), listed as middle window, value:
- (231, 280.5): -2.3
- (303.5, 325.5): 5.4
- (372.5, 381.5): -0.2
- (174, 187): -2.8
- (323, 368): 3.9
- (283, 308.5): 6.4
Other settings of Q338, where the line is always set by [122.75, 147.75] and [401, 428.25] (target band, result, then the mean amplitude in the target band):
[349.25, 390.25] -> 2.6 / 2.96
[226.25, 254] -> 1.3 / 2.48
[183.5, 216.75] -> -3.7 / 2.69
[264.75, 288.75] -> 0.4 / 2.71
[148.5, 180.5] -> 2.7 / 2.08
